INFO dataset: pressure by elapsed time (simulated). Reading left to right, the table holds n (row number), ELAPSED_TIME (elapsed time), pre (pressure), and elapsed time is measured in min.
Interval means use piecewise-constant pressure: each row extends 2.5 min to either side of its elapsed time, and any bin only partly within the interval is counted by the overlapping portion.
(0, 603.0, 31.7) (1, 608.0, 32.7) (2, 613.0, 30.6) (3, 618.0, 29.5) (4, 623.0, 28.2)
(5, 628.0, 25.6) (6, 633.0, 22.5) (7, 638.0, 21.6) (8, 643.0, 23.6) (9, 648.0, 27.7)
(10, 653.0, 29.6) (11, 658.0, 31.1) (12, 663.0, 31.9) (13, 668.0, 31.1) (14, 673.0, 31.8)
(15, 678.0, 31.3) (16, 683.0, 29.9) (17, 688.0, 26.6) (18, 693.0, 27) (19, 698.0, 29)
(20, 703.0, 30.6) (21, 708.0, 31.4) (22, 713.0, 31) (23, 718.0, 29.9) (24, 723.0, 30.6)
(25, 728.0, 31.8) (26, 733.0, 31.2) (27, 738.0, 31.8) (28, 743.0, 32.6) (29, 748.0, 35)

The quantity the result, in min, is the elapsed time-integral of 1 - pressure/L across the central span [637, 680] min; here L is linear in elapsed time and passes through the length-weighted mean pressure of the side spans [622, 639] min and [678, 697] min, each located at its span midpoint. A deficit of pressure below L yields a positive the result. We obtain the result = -4.34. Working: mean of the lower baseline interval 24.4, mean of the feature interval 29.1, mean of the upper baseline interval 28.4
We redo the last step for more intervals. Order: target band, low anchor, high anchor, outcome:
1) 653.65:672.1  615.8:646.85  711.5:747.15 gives -2.70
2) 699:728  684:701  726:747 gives -0.84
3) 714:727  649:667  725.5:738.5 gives 0.38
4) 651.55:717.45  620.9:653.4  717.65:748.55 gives -4.13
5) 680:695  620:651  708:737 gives 0.31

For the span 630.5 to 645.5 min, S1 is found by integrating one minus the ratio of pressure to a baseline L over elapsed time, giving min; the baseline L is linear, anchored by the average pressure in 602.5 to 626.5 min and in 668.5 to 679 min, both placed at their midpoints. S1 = 4.0 min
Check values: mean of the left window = 30.2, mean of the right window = 31.5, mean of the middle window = 22.6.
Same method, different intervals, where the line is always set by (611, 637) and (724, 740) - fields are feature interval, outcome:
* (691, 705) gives 0.6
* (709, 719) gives 0.0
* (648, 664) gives -1.1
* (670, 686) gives -0.9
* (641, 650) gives 0.7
